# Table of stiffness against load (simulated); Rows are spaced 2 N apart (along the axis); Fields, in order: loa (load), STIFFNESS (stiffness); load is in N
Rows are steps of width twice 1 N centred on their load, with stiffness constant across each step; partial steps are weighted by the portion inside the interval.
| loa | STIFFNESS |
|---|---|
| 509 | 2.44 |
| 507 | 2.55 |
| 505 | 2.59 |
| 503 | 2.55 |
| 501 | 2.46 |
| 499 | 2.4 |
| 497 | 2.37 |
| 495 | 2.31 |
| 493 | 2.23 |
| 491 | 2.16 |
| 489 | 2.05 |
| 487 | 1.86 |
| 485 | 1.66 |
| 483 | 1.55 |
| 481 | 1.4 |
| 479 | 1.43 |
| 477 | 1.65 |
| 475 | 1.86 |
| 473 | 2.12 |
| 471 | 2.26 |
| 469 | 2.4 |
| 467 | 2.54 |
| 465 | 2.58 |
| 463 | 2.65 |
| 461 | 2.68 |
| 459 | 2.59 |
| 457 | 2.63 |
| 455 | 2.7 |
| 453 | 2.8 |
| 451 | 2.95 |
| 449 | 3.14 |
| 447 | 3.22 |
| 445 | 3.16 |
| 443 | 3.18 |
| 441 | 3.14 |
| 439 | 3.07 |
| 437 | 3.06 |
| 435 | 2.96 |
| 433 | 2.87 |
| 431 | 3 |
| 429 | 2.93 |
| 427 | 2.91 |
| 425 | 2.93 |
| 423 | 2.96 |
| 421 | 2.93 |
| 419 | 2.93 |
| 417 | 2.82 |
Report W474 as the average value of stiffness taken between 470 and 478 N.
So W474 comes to 1.97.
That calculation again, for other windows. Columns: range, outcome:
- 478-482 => 1.42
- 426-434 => 2.93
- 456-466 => 2.63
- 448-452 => 3.04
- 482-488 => 1.69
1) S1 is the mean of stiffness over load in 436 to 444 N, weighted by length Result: 3.11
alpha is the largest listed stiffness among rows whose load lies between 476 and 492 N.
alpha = 2.16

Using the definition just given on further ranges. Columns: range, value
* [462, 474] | 2.65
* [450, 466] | 2.95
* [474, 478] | 1.86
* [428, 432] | 3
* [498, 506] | 2.59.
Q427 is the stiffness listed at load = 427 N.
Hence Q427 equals 2.91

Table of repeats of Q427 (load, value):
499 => 2.4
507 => 2.55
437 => 3.06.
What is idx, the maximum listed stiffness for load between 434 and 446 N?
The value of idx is 3.18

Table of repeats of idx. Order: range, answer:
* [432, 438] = 3.06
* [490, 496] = 2.31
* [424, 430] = 2.93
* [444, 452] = 3.22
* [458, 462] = 2.68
